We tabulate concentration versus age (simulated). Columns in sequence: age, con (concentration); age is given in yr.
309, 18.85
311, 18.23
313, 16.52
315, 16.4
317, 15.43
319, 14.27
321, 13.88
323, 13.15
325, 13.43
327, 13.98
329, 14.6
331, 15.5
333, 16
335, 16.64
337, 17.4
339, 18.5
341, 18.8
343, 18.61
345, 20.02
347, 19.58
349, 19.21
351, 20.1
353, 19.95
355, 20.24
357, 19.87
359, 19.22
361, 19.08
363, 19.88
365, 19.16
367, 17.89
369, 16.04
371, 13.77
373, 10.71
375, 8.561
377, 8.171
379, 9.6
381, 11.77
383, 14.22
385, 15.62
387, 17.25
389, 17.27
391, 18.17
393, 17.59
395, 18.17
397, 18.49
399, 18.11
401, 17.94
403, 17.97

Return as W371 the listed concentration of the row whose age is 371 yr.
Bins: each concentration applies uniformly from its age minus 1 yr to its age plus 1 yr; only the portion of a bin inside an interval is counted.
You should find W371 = 13.77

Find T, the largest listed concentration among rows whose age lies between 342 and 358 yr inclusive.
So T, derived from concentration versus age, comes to 20.24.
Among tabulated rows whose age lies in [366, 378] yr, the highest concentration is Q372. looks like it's 17.89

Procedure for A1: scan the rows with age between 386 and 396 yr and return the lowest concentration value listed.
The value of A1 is 17.25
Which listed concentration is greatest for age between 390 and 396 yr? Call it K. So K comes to 18.17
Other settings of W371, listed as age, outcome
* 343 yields 18.61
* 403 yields 17.97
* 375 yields 8.561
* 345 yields 20.02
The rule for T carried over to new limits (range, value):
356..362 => 19.87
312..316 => 16.52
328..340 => 18.5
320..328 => 13.98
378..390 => 17.27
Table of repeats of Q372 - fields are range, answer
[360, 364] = 19.88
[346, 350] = 19.58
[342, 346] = 20.02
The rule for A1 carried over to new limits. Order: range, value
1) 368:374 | 10.71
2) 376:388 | 8.171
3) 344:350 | 19.21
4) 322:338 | 13.15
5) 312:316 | 16.4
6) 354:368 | 17.89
